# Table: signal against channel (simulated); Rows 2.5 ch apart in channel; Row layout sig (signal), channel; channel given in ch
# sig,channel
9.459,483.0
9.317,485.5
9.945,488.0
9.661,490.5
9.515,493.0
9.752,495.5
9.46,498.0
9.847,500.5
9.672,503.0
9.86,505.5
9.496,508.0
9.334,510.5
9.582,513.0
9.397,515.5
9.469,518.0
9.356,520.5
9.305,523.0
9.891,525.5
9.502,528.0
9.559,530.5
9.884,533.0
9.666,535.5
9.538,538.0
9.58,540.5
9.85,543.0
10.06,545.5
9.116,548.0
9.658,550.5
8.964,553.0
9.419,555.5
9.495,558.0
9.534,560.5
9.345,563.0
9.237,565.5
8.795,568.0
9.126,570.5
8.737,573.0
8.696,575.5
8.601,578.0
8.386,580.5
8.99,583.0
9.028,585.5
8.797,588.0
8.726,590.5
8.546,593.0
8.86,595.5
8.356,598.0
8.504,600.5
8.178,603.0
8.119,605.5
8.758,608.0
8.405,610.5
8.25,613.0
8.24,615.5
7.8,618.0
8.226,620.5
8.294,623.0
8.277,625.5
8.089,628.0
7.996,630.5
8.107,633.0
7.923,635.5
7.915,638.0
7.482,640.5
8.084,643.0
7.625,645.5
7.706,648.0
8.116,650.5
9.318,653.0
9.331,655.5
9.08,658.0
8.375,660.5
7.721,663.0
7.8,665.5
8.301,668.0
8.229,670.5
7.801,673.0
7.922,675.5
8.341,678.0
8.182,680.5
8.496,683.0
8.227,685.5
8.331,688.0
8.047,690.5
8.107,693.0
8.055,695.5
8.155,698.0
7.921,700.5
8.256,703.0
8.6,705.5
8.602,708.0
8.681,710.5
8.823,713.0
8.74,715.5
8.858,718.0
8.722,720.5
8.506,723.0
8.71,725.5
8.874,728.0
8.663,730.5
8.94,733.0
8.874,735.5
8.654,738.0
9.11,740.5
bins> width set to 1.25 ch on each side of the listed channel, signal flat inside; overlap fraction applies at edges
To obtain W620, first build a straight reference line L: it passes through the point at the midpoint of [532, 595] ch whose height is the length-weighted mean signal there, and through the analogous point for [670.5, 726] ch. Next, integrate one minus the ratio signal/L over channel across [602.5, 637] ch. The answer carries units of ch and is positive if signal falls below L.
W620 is 2.5 ch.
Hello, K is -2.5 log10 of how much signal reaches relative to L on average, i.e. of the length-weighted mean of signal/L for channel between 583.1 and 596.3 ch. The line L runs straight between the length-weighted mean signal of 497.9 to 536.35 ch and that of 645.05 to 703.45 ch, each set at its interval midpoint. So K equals 0.019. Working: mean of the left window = 9.58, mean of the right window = 8.23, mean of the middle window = 8.81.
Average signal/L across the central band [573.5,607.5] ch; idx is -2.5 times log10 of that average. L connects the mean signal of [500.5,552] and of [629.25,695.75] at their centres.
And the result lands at 0.04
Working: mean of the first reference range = 9.59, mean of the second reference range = 8.17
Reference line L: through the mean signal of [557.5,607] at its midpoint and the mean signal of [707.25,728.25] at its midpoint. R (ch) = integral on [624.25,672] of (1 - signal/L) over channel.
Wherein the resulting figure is 3.14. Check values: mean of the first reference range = 8.79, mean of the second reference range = 8.72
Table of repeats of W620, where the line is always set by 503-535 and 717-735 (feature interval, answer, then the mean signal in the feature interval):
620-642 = 2.6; 8.03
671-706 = 2.9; 8.17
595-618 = 2.1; 8.36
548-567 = 0.1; 9.35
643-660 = 1.0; 8.49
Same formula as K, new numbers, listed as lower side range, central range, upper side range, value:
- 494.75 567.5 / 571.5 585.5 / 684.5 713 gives 0.06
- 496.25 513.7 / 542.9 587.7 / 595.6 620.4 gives -0.03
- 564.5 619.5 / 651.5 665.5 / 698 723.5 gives -0.01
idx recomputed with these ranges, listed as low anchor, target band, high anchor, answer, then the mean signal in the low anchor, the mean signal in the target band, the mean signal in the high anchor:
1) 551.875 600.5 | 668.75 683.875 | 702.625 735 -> 0.08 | 8.92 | 8.16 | 8.71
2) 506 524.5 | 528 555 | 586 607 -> -0.05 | 9.44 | 9.58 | 8.53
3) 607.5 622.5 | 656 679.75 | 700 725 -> 0.03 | 8.26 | 8.21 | 8.59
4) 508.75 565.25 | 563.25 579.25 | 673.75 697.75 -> 0.04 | 9.52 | 8.9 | 8.18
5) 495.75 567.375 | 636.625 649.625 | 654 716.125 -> 0.12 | 9.53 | 7.77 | 8.32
